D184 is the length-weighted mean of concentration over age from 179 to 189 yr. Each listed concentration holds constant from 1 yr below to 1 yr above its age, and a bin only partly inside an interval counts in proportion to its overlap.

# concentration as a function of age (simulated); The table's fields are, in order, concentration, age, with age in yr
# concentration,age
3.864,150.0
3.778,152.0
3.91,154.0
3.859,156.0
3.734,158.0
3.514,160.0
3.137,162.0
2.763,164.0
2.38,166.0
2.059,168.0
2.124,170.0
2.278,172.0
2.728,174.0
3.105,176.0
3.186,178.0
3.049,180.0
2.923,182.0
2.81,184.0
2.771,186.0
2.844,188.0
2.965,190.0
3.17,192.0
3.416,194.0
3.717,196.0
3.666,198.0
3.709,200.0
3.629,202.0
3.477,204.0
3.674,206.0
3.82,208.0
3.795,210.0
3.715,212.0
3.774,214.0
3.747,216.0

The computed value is 2.88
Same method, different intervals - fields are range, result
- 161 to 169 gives 2.58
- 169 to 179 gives 2.68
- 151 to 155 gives 3.84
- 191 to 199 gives 3.49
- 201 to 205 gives 3.55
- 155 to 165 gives 3.4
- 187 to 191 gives 2.9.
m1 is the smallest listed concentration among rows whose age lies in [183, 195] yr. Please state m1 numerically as 2.771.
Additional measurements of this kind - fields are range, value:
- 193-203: 3.416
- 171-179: 2.278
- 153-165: 2.763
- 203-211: 3.477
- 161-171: 2.059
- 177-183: 2.923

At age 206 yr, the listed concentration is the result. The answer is 3.674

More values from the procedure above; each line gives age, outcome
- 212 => 3.715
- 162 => 3.137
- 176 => 3.105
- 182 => 2.923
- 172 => 2.278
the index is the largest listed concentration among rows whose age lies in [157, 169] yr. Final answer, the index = 3.734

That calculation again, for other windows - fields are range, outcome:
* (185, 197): 3.717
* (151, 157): 3.91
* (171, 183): 3.186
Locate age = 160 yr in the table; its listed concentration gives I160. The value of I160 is 3.514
